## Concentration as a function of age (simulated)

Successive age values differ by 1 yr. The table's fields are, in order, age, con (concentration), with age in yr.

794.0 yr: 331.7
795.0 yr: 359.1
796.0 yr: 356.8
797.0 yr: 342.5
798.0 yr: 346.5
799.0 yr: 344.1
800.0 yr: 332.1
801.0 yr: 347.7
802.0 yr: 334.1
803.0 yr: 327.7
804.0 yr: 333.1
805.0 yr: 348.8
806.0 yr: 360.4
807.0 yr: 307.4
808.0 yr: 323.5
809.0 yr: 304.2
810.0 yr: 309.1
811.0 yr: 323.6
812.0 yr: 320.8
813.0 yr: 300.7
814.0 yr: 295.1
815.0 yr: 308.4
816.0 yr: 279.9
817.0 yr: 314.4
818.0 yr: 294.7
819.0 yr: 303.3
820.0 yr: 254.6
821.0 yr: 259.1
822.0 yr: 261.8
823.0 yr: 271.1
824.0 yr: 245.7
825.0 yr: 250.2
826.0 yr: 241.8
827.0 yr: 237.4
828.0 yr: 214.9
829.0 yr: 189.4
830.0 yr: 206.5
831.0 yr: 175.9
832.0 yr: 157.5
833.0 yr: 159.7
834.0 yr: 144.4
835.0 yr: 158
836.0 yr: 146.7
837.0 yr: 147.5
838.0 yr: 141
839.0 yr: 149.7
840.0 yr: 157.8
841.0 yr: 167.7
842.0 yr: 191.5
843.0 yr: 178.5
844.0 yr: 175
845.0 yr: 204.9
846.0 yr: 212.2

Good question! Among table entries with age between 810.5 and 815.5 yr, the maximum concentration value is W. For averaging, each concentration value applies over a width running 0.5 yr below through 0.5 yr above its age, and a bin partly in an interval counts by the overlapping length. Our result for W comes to 323.6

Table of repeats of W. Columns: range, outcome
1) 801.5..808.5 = 360.4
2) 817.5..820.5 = 303.3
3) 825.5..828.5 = 241.8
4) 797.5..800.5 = 346.5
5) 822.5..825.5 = 271.1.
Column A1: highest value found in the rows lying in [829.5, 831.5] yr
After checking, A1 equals 206.5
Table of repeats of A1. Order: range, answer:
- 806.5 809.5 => 323.5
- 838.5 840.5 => 157.8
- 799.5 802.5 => 347.7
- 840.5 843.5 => 191.5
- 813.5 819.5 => 314.4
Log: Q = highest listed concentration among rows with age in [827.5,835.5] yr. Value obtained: 214.9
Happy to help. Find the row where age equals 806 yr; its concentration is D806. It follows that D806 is 360.4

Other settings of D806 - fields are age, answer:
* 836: 146.7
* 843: 178.5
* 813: 300.7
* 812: 320.8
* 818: 294.7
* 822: 261.8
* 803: 327.7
